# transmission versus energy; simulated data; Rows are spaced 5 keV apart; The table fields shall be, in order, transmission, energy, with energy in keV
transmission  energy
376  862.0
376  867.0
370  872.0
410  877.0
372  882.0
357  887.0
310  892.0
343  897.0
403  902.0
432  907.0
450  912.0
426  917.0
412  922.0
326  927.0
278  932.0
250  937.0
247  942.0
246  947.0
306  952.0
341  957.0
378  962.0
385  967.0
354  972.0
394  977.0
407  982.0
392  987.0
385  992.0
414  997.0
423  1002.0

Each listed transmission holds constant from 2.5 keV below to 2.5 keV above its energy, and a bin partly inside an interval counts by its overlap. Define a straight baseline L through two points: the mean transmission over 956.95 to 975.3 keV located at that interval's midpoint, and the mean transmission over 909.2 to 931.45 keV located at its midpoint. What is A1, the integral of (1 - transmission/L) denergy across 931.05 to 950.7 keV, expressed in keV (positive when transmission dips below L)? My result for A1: 6.5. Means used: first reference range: 393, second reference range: 369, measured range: 257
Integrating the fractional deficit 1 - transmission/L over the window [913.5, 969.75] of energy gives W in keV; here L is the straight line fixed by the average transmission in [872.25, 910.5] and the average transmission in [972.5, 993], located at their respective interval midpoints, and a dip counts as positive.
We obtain 8.1 keV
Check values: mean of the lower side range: 377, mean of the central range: 329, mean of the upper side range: 391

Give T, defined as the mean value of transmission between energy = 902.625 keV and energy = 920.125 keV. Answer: 432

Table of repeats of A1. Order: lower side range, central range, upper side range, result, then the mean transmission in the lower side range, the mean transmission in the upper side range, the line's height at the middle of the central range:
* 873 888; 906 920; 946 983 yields -2.5 keV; 381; 353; 370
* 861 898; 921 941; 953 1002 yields 3.7 keV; 365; 383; 374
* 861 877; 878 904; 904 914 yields 3.3 keV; 379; 439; 412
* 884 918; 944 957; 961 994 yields 3.3 keV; 387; 385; 386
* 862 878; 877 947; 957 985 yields 5.2 keV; 382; 380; 381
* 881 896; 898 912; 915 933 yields -2.4 keV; 343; 366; 354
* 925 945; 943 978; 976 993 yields 0.1 keV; 273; 395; 336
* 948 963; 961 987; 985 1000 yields -1.6 keV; 328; 398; 363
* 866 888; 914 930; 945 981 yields -1.1 keV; 378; 347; 362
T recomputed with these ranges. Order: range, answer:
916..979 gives 331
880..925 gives 389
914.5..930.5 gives 381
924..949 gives 273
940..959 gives 285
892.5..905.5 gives 368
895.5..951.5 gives 345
